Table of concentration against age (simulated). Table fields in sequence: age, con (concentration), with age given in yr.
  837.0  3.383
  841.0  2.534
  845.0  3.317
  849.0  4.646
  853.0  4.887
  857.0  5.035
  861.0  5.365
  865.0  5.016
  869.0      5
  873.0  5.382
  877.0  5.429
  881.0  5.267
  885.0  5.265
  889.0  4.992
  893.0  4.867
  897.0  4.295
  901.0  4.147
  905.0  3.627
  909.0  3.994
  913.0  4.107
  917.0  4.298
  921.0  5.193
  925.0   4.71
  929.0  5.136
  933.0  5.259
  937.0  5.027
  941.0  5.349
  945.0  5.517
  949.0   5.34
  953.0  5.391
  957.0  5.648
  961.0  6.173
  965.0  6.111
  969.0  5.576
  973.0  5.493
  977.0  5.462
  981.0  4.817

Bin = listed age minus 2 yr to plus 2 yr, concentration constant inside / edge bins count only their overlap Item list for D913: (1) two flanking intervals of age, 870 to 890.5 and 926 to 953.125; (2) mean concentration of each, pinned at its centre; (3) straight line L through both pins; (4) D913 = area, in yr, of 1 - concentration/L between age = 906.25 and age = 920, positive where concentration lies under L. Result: 2.8 yr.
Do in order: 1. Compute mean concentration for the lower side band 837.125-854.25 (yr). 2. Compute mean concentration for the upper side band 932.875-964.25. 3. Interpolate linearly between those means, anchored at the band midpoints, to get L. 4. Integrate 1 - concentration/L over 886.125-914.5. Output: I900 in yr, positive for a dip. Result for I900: 2.1 yr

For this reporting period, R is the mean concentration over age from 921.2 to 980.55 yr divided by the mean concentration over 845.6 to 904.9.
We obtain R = 1.1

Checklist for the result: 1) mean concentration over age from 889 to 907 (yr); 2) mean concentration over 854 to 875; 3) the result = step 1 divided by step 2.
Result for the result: 0.84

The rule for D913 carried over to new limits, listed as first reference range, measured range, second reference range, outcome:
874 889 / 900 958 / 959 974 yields 7.9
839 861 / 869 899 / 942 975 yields -2.7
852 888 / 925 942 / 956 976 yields 1.4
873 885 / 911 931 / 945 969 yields 3.1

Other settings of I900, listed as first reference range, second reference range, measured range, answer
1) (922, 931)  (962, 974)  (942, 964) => -0.6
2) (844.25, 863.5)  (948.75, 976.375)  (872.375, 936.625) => 5.4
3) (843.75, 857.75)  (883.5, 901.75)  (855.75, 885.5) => -4.0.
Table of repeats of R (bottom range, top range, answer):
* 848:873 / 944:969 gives 1.13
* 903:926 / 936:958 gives 1.25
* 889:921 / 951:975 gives 1.33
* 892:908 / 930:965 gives 1.31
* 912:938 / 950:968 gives 1.20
